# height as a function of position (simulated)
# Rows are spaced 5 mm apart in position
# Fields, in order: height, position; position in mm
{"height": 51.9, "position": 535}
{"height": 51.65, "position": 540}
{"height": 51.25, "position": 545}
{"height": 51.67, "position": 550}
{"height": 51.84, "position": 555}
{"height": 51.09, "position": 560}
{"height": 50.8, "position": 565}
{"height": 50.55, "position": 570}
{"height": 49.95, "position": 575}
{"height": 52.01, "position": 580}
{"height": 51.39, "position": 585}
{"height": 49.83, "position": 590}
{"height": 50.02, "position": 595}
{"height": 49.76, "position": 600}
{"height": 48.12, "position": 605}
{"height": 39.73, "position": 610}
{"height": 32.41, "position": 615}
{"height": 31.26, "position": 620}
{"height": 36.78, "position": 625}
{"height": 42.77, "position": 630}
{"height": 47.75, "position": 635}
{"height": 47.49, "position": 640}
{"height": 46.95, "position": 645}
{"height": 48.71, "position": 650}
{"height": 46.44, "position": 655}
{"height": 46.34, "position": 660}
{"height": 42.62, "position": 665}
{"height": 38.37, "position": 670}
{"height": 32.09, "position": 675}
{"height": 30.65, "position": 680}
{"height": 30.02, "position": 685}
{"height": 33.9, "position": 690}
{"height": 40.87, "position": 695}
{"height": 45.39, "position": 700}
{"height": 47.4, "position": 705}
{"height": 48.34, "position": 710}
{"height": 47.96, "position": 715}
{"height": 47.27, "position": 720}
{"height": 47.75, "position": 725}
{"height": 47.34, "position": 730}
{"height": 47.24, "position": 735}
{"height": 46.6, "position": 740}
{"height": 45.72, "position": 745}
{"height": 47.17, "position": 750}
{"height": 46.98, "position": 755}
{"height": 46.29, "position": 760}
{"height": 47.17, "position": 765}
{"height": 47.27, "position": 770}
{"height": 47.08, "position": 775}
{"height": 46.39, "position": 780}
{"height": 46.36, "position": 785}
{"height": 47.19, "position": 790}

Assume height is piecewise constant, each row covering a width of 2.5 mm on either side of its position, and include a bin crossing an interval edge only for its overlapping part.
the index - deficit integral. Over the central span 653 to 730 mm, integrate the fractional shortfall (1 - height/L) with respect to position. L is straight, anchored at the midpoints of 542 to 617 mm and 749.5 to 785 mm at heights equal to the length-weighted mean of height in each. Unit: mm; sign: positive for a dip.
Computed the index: 9.4 mm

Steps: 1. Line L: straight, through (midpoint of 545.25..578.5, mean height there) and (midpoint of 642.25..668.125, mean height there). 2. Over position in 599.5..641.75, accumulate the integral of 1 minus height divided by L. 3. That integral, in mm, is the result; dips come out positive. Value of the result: 5.8 mm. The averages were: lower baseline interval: 51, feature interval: 41.3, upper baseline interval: 46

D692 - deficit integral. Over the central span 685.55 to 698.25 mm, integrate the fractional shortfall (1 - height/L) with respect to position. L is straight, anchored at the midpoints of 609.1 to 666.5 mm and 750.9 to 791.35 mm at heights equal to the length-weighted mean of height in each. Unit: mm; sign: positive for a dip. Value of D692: 2.2 mm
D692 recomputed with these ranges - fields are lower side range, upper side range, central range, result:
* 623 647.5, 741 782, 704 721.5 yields -0.7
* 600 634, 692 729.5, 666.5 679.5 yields 2.5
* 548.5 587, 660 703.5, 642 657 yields -2.2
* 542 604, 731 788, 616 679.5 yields 9.7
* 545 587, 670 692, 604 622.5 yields 2.8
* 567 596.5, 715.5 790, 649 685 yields 6.8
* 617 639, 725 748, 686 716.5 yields 1.0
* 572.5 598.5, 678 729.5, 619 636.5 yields 2.8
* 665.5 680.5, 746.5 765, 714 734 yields -2.4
